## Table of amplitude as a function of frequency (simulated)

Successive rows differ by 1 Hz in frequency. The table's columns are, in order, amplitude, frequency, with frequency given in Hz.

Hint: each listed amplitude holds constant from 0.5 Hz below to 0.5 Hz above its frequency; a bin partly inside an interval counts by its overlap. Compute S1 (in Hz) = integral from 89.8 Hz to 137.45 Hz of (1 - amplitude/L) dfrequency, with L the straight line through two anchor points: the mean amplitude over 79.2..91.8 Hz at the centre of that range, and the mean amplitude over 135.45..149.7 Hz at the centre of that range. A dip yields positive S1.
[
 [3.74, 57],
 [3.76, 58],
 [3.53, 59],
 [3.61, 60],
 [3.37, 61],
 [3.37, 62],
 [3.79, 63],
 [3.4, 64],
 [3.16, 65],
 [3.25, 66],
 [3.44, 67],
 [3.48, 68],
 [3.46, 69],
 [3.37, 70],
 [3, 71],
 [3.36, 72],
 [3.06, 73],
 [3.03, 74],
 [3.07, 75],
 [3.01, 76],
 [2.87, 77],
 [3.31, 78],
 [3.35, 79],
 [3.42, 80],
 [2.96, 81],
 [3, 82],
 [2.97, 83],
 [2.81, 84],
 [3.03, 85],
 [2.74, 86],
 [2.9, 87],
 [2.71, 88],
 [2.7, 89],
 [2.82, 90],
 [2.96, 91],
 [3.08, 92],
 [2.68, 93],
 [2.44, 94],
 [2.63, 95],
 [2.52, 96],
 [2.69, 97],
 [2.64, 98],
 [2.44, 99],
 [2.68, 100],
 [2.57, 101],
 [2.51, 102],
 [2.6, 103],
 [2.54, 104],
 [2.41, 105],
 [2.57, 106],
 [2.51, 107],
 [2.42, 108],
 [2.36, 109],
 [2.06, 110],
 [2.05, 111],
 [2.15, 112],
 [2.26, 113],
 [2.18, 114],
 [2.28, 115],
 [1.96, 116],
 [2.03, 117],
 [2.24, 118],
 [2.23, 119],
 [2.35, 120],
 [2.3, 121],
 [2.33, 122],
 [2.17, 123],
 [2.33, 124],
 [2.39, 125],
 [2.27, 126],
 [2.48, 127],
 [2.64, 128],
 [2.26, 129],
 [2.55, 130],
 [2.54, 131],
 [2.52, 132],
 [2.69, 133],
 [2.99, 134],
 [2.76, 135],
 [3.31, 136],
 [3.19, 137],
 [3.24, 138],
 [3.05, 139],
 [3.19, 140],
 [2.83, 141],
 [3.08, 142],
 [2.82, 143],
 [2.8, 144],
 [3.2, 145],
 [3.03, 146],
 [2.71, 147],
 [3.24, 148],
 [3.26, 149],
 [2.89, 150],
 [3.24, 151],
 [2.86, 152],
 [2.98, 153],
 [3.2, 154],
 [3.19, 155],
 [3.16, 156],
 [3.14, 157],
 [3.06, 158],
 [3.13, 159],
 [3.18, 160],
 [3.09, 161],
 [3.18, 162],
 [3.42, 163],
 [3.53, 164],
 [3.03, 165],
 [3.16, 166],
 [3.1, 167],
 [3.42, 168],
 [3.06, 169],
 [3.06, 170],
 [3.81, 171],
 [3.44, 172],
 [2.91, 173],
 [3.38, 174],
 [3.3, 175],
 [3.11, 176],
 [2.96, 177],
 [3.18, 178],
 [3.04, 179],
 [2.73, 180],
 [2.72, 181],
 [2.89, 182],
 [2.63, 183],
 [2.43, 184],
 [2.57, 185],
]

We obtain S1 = 8.1 Hz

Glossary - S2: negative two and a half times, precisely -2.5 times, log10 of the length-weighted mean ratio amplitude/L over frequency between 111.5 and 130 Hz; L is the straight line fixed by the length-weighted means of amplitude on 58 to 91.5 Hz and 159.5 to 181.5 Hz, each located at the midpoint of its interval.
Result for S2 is 0.36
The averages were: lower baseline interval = 3.17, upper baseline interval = 3.17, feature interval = 2.28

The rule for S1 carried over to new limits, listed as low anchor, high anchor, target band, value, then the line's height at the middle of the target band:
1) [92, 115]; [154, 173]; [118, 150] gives 1.4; 2.85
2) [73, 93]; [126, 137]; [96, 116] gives 3.0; 2.84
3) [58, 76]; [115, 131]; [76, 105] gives 1.1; 2.91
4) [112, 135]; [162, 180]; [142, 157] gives -1.1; 2.83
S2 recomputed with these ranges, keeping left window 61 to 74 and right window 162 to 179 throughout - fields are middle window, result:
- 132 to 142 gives 0.09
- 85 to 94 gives 0.18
